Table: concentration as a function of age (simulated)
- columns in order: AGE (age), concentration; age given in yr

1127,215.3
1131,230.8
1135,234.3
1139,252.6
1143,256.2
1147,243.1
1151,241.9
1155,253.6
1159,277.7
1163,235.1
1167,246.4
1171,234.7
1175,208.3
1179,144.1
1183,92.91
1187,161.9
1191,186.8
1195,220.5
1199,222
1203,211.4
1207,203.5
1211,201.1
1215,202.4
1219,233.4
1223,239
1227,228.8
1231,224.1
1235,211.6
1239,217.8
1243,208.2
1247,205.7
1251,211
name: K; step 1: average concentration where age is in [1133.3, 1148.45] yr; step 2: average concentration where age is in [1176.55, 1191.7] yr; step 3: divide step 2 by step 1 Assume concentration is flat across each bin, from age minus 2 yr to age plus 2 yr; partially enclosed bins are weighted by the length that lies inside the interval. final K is 0.6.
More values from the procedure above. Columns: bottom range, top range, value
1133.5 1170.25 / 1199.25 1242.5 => 0.87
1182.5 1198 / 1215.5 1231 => 1.30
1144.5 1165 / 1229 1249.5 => 0.85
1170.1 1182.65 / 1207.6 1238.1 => 1.23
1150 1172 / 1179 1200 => 0.69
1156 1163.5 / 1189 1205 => 0.81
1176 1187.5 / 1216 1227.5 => 1.71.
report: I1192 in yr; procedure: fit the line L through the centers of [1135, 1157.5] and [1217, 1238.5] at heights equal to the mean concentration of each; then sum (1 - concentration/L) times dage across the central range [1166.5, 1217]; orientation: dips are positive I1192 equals 9.1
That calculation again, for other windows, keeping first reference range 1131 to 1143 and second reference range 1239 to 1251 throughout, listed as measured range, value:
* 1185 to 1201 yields 2.0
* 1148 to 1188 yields 3.9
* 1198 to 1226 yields 0.4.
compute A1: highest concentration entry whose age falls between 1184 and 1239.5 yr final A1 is 239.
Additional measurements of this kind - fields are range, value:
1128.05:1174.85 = 277.7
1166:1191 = 246.4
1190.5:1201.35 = 222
